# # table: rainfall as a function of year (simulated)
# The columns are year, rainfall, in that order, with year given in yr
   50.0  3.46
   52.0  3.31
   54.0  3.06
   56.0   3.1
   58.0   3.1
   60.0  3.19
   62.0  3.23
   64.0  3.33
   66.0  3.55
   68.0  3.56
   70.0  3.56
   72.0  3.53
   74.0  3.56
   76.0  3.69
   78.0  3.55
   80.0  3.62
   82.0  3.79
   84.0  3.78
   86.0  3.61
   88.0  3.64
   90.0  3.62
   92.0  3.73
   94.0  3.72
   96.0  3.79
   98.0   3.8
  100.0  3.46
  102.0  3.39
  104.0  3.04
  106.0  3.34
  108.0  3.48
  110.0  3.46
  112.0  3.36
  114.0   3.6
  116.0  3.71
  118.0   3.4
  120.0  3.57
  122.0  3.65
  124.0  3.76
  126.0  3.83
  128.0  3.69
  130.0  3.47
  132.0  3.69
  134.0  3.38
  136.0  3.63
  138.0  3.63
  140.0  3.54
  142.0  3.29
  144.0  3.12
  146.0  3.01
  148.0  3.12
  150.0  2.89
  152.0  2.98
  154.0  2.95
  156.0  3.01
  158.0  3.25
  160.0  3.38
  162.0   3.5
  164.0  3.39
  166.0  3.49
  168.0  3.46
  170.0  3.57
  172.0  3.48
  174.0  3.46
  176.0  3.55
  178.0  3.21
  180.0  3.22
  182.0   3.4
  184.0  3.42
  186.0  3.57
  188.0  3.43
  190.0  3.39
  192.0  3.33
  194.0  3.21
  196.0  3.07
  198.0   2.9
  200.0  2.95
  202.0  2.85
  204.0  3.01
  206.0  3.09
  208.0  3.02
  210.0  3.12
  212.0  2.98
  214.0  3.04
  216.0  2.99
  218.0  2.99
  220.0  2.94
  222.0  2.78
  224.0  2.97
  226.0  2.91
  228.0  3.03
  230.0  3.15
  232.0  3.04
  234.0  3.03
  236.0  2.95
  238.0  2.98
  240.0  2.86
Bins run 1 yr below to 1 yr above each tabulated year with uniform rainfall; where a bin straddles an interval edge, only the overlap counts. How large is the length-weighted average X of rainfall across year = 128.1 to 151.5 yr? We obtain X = 3.35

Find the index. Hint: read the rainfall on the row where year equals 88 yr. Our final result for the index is 3.64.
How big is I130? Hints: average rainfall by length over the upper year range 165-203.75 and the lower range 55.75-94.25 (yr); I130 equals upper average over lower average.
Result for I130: 0.9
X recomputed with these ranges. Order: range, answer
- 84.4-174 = 3.45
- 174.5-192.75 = 3.39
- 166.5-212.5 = 3.25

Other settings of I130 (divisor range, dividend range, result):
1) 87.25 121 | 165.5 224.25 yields 0.90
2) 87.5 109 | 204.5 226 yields 0.84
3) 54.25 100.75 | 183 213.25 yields 0.89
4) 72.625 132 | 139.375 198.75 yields 0.92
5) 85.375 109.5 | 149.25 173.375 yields 0.93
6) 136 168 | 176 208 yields 0.99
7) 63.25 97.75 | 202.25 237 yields 0.83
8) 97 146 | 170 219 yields 0.91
